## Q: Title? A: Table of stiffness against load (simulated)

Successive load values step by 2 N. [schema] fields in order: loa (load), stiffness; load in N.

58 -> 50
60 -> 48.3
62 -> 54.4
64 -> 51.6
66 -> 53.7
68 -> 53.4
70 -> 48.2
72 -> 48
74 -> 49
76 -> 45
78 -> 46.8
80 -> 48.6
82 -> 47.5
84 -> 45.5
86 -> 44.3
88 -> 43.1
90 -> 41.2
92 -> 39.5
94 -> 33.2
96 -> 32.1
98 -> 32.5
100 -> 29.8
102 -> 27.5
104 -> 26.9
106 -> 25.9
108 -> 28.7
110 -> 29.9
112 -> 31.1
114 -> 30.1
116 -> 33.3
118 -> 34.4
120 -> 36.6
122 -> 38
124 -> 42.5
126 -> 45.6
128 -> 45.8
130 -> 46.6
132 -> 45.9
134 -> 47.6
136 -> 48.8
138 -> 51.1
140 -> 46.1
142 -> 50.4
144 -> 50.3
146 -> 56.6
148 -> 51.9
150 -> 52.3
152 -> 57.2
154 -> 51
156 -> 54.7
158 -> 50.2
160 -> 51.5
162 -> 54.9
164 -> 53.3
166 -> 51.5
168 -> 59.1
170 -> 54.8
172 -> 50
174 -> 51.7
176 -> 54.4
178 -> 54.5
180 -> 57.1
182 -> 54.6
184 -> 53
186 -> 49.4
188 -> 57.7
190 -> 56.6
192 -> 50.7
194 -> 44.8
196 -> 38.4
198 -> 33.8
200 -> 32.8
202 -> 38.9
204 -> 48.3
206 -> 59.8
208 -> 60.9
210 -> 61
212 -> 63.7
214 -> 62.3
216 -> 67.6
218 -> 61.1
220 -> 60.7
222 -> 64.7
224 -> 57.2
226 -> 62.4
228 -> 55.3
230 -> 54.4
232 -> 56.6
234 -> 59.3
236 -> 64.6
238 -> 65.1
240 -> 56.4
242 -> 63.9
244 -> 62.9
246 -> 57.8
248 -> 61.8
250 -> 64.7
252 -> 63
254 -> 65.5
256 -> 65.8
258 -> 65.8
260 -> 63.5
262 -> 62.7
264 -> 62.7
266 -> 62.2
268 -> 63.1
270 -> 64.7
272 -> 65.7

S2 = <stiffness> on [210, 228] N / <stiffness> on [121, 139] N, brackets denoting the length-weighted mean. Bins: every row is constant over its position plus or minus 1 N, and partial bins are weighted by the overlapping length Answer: 1.35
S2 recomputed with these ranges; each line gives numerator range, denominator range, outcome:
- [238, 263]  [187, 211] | 1.29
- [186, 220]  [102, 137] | 1.41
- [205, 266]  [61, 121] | 1.56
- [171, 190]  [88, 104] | 1.59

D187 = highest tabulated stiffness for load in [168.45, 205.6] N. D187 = 57.7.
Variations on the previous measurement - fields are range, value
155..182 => 59.1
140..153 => 57.2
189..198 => 56.6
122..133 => 46.6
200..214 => 63.7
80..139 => 51.1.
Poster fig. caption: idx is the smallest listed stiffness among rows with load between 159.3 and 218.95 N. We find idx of 32.8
